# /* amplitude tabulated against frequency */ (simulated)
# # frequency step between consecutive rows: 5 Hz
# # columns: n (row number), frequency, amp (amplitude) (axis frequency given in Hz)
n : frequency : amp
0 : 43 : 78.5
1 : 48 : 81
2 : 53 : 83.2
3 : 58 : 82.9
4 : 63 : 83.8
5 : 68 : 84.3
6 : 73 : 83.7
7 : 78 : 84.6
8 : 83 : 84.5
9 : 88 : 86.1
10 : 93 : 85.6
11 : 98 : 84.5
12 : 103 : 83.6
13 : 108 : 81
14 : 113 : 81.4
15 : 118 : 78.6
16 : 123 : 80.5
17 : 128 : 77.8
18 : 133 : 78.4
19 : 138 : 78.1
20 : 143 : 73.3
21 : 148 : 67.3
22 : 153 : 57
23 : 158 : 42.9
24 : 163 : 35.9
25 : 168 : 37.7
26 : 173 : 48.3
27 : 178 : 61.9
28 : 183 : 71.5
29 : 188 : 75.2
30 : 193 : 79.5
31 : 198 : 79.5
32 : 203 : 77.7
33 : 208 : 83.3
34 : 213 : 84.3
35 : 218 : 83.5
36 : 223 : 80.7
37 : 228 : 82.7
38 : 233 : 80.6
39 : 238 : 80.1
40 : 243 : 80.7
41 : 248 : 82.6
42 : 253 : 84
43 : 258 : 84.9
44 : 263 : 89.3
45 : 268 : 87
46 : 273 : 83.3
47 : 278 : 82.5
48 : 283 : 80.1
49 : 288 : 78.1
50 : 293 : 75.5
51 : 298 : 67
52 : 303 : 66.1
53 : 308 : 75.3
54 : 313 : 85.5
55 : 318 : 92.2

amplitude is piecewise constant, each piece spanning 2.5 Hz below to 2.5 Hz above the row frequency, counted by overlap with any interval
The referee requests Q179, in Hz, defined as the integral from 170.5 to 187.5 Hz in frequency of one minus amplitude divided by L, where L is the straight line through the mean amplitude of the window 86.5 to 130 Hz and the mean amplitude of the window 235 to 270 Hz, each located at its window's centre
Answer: 4.2 Hz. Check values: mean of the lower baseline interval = 82.1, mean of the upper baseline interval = 84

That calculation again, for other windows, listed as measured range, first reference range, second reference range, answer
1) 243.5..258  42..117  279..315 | -1.1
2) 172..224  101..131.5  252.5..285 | 4.4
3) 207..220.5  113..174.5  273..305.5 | -2.8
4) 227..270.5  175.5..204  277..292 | -3.4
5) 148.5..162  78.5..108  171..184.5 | 3.2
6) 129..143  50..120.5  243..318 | 0.9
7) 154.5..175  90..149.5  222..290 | 9.9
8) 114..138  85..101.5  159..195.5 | -1.4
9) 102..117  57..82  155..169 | -3.9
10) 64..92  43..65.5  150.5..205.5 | -2.4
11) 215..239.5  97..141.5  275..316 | -1.2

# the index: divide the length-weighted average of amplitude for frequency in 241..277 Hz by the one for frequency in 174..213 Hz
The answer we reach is 1.13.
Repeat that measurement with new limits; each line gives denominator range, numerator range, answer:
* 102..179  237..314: 1.21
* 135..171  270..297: 1.41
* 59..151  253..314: 0.98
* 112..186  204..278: 1.29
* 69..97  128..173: 0.70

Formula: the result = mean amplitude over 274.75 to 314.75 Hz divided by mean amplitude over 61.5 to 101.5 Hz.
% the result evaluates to 0.90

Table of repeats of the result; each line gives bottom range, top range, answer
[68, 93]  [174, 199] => 0.85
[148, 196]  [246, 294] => 1.44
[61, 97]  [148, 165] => 0.58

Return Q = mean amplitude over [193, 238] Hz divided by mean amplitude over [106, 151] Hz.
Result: 1.05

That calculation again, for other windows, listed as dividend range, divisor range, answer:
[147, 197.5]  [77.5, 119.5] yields 0.70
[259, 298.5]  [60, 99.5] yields 0.96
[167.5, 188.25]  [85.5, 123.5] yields 0.72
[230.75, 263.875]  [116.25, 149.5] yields 1.08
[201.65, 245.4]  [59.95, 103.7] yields 0.97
